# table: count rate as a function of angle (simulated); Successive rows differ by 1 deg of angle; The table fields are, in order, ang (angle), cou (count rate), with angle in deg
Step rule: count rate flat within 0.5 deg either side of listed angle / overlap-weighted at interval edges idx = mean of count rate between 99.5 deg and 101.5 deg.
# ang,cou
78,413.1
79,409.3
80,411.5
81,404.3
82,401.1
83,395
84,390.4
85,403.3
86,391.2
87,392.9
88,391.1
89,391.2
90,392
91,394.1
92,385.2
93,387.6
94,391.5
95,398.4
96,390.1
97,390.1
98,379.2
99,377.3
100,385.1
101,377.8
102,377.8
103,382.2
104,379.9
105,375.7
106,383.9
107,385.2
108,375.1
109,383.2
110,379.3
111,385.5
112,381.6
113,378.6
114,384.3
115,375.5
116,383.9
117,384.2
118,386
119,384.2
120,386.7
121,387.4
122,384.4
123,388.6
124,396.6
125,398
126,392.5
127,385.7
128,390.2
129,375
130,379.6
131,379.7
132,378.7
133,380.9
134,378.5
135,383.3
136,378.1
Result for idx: 381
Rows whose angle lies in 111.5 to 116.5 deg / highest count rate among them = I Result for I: 384.3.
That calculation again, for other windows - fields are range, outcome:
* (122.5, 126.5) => 398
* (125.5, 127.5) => 392.5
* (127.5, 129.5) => 390.2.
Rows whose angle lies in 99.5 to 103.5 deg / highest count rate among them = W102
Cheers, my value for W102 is 385.1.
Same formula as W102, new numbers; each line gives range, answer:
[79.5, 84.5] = 411.5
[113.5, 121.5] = 387.4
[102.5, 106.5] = 383.9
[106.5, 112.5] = 385.5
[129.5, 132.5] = 379.7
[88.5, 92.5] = 394.1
